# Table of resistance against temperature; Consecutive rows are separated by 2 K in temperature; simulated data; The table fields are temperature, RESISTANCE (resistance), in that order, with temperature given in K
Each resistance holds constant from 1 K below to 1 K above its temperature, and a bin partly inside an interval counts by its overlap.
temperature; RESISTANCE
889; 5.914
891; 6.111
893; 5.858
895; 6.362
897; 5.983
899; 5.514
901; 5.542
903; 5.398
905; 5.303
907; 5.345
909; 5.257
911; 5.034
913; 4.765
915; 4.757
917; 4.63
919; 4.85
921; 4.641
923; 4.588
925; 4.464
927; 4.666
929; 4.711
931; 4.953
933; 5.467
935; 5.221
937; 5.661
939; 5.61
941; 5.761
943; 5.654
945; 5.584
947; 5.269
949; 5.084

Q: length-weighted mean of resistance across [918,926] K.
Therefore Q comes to 4.64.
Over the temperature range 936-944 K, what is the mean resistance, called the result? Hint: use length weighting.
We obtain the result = 5.67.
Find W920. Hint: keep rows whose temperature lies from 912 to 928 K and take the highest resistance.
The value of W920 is 4.85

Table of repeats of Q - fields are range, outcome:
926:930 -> 4.69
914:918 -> 4.69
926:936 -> 5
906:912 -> 5.21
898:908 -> 5.42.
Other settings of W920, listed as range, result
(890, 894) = 6.111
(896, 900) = 5.983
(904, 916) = 5.345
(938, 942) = 5.761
